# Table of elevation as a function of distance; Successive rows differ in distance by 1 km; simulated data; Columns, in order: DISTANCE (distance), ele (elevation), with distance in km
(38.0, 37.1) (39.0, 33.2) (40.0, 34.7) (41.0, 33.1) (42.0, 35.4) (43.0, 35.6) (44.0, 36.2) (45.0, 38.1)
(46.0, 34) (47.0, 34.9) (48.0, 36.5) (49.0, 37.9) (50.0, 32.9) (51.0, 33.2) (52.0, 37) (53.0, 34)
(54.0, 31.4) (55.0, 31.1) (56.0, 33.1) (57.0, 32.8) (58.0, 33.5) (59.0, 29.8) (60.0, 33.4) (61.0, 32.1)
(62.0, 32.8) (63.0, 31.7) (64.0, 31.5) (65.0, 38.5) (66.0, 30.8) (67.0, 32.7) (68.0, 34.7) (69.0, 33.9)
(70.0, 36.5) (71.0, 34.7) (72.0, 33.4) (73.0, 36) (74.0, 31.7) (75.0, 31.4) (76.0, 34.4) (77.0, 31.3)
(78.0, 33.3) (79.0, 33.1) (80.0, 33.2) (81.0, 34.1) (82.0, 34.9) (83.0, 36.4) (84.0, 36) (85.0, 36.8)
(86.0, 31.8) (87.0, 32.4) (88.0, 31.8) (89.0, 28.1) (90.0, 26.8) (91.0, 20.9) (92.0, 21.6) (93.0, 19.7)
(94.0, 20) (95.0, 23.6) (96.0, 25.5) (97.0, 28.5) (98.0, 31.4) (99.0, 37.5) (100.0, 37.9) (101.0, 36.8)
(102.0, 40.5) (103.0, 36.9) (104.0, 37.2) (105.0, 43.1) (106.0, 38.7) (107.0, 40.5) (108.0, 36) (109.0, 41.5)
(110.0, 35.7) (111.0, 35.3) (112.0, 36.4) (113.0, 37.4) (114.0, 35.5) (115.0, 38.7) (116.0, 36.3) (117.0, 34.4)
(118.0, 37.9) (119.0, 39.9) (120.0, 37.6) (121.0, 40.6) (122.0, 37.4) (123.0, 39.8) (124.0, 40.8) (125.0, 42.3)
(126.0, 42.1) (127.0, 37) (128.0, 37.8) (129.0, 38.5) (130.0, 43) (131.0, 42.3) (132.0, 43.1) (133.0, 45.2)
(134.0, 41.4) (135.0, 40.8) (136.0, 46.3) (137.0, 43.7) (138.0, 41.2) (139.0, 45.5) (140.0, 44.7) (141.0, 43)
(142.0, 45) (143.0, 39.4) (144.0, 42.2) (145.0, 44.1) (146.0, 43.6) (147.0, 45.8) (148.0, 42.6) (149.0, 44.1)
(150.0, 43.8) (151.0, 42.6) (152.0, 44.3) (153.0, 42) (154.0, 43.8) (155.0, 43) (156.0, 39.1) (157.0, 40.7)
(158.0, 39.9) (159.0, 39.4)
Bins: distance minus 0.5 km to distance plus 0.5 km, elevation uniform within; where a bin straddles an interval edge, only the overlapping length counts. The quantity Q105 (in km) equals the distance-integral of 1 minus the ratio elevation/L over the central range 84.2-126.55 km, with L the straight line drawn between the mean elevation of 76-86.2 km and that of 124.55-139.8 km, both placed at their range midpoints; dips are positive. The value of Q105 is 3.8 km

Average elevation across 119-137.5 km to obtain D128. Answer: 41.1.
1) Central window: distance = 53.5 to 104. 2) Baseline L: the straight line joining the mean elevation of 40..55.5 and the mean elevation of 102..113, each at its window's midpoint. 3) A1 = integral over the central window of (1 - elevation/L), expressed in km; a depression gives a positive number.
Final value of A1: 6.09 km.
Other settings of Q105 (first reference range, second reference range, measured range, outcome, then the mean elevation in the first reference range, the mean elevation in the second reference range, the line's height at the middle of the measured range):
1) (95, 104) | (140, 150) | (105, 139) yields -1.0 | 33.9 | 43.4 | 38.6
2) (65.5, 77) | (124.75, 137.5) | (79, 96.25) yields 3.1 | 33.6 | 41.8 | 35.8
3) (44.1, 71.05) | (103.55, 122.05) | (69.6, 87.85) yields 0.8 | 33.9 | 37.9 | 35.4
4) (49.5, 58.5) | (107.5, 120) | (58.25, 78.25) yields 0.5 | 33.2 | 37.1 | 34.1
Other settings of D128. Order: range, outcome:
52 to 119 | 33.4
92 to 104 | 30.6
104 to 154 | 40.8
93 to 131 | 36.6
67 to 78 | 33.7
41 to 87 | 33.9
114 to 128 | 38.7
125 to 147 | 42.5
